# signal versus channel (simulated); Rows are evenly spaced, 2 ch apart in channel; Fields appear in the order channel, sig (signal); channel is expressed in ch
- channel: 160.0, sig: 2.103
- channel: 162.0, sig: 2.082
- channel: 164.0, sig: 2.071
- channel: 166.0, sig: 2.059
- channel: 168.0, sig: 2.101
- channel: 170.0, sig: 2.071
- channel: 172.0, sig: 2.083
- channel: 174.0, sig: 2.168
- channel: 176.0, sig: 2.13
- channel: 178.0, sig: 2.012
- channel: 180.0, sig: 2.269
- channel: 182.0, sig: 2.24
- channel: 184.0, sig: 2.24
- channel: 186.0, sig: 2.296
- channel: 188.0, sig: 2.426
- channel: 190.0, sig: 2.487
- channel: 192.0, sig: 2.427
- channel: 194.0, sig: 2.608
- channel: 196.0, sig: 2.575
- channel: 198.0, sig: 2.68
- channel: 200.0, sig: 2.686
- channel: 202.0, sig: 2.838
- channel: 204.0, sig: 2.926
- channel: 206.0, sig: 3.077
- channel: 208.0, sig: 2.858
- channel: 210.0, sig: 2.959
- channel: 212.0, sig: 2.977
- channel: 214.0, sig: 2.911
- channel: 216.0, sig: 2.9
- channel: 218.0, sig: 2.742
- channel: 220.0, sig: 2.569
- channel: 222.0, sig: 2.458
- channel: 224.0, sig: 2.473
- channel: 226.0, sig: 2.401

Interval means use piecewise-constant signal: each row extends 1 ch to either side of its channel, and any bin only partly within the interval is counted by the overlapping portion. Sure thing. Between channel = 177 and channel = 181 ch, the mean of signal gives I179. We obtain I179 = 2.14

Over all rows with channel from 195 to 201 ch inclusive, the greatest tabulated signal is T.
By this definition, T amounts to 2.686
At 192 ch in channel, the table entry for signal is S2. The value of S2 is 2.427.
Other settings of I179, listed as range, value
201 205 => 2.88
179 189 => 2.29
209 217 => 2.94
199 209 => 2.88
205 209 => 2.97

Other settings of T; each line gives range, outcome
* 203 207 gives 3.077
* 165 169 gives 2.101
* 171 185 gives 2.269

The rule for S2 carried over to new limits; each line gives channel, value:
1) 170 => 2.071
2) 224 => 2.473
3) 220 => 2.569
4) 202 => 2.838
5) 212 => 2.977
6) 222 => 2.458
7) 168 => 2.101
